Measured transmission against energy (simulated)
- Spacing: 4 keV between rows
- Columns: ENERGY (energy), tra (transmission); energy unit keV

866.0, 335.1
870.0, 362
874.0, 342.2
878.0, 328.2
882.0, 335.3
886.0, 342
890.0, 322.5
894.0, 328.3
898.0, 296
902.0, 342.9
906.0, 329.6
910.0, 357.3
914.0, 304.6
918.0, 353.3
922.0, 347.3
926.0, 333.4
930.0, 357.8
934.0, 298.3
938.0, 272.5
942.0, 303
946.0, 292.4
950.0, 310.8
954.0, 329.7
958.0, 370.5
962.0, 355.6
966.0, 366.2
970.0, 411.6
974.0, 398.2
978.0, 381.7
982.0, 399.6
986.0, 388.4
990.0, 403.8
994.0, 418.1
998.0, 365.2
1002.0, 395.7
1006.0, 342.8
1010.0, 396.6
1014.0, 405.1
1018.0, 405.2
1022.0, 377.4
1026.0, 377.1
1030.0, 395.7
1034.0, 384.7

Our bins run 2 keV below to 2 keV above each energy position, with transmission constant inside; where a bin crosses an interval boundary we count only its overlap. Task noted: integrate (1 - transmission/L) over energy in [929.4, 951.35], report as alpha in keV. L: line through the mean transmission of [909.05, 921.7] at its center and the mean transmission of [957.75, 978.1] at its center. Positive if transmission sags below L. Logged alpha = 3.4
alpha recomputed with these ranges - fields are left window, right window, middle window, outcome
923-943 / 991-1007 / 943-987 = -1.60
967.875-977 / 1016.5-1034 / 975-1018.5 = 0.51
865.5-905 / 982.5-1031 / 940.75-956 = 2.24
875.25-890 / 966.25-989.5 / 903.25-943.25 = 3.63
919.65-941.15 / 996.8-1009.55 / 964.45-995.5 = -3.53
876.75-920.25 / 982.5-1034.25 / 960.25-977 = -0.68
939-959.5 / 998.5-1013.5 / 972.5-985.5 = -1.57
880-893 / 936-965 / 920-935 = -0.53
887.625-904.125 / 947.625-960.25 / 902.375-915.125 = -0.32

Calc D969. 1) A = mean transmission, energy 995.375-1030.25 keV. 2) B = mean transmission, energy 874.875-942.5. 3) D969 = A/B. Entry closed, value 1.2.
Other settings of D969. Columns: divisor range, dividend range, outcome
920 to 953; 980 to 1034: 1.24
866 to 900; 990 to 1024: 1.17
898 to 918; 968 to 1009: 1.18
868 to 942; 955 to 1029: 1.17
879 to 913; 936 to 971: 1.01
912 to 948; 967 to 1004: 1.24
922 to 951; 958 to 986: 1.23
